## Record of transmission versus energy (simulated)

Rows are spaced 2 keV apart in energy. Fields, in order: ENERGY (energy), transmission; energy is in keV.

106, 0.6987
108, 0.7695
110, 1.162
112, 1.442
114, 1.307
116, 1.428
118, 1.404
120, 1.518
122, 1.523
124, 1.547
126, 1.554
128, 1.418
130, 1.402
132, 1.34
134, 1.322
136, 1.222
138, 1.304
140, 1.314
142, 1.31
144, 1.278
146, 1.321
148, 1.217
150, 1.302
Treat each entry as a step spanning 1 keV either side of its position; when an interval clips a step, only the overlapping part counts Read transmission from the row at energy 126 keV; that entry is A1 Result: 1.554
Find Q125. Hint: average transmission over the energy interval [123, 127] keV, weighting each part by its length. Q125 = 1.55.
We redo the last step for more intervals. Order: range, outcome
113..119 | 1.38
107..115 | 1.17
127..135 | 1.37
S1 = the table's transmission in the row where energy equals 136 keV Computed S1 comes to 1.222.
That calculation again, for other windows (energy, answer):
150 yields 1.302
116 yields 1.428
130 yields 1.402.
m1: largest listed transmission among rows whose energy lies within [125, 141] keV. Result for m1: 1.554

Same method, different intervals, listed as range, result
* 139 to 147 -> 1.321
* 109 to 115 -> 1.442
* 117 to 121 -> 1.518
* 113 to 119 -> 1.428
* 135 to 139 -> 1.304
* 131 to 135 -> 1.34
